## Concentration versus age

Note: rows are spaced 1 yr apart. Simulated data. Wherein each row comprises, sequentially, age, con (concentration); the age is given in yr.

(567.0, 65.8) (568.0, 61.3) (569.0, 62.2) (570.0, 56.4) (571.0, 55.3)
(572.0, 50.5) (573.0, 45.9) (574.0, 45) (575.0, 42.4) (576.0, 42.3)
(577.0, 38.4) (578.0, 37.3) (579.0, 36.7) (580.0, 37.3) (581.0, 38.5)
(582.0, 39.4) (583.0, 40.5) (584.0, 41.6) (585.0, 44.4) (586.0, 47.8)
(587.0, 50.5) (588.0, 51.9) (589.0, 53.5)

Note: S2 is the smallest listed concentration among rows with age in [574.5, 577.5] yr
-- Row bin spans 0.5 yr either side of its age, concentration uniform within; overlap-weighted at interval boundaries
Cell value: 38.4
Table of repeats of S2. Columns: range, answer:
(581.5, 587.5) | 39.4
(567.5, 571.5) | 55.3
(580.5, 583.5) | 38.5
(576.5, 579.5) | 36.7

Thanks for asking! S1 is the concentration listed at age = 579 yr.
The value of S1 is 36.7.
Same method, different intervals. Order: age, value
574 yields 45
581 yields 38.5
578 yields 37.3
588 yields 51.9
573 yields 45.9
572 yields 50.5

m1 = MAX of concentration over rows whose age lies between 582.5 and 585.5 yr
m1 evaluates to 44.4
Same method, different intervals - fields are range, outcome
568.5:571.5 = 62.2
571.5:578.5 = 50.5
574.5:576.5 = 42.4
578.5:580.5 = 37.3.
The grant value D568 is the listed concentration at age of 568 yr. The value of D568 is 61.3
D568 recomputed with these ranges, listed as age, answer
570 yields 56.4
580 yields 37.3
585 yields 44.4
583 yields 40.5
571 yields 55.3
